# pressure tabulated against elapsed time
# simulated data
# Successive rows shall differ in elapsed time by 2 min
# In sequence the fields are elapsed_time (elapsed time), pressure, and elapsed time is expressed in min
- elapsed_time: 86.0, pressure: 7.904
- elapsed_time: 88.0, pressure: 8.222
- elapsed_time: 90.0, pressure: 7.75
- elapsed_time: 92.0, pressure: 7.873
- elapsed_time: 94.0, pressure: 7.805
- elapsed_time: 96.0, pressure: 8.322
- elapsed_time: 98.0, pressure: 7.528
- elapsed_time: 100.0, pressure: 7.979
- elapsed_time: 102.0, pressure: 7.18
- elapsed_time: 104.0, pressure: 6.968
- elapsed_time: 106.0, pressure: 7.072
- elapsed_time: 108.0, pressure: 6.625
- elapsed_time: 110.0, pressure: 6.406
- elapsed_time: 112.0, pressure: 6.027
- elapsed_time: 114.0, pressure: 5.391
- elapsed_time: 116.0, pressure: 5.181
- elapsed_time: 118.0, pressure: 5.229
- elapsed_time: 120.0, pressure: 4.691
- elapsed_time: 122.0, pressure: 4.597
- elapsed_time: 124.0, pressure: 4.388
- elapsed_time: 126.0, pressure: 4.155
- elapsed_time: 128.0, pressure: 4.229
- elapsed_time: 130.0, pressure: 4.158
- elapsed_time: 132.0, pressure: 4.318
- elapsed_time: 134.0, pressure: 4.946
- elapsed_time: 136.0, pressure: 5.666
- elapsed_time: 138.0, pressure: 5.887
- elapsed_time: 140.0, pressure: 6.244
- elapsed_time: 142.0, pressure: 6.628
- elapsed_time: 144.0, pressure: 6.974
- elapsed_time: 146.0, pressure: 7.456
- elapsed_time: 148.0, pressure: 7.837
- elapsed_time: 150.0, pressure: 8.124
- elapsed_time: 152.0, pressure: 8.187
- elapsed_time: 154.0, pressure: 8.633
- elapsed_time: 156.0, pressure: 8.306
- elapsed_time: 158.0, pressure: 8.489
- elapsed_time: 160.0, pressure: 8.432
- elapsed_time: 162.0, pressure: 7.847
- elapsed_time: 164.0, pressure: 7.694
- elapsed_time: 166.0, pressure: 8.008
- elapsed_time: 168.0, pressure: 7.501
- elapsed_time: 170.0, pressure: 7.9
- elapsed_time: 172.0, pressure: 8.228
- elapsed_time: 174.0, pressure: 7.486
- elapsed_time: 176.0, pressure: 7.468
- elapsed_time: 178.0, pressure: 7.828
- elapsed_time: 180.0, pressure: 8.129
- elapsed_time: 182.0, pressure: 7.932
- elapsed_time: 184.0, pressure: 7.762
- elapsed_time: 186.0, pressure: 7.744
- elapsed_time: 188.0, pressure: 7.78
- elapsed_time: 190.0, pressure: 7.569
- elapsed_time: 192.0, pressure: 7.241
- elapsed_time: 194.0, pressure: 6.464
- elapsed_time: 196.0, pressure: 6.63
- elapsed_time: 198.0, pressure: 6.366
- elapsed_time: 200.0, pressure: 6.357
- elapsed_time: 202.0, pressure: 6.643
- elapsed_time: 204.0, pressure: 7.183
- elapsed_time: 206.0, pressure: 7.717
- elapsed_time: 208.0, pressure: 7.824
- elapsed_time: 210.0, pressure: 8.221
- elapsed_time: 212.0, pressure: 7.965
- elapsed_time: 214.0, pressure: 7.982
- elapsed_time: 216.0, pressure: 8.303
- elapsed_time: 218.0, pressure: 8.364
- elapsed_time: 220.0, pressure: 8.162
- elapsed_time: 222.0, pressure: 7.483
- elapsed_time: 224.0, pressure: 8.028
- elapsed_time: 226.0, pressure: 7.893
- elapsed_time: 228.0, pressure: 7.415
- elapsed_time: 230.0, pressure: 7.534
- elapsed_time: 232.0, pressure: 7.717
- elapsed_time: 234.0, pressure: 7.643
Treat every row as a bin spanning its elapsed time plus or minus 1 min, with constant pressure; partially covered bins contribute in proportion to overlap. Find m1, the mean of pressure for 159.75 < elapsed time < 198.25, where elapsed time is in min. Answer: 7.61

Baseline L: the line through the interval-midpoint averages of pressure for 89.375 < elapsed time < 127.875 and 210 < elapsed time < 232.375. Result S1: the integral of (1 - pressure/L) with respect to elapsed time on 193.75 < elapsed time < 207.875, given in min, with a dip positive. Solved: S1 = 1.4 min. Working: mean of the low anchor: 6.32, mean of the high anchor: 7.91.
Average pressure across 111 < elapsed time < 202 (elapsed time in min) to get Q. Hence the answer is 6.76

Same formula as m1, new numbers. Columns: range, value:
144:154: 7.88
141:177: 7.84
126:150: 5.87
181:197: 7.39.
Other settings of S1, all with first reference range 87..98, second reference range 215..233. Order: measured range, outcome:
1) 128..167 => 4.7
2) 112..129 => 6.7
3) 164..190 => 0.3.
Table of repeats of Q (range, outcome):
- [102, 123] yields 5.88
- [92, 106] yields 7.61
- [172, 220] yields 7.55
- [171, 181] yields 7.83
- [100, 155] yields 6.08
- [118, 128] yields 4.51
